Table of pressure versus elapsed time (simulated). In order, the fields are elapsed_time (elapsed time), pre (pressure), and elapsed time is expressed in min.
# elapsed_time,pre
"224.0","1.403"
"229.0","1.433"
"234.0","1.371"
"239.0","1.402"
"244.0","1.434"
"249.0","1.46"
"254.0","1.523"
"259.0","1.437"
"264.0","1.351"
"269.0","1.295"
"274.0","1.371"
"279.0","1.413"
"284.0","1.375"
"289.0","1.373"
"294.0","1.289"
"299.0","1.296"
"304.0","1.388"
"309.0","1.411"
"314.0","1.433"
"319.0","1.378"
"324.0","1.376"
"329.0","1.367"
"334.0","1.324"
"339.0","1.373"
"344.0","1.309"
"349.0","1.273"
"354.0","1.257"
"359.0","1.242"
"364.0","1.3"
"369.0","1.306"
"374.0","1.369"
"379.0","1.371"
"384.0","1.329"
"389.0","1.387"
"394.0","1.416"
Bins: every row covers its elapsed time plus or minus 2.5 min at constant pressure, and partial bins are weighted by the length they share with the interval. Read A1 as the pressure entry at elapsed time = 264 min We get 1.351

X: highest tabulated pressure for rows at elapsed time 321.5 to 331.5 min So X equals 1.376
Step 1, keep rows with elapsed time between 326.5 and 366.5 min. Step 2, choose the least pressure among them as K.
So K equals 1.242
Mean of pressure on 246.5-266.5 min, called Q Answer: 1.44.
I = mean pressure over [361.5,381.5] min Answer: 1.34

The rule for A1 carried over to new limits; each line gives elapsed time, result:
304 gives 1.388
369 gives 1.306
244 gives 1.434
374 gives 1.369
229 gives 1.433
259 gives 1.437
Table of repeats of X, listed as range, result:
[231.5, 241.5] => 1.402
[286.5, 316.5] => 1.433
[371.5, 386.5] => 1.371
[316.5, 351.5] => 1.378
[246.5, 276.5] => 1.523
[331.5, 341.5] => 1.373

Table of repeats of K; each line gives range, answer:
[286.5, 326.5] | 1.289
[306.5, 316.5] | 1.411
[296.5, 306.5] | 1.296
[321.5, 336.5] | 1.324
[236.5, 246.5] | 1.402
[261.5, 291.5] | 1.295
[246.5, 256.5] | 1.46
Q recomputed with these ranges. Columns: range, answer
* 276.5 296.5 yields 1.36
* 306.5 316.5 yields 1.42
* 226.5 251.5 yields 1.42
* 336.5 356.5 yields 1.3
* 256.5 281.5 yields 1.37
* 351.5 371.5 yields 1.28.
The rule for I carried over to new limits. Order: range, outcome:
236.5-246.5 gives 1.42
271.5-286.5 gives 1.39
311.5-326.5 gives 1.4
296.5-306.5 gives 1.34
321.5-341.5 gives 1.36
